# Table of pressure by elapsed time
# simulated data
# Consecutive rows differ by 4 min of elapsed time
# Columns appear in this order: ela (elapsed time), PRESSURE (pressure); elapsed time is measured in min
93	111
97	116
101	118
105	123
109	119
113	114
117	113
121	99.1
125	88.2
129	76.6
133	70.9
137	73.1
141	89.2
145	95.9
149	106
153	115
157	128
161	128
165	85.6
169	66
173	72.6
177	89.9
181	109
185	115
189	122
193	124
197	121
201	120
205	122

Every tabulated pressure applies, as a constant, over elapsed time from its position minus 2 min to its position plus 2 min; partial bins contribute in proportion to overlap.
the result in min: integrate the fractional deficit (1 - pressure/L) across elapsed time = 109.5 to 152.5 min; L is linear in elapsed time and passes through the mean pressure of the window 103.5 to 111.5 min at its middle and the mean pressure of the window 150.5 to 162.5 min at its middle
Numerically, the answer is 9.6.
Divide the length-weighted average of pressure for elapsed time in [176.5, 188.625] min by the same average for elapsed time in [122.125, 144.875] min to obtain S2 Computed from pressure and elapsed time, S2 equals 1.33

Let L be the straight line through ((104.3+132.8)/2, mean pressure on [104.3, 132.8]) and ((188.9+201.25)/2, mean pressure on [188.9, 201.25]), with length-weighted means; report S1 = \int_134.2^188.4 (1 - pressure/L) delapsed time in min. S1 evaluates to 7.13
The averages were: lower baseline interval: 102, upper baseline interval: 122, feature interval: 98.2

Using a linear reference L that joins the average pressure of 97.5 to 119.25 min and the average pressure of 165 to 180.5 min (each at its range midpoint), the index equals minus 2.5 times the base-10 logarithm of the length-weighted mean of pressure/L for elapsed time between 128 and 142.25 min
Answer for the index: 0.304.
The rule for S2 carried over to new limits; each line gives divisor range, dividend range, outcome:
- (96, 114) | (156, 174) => 0.81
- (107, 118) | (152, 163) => 1.08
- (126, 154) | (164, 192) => 1.08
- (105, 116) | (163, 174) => 0.64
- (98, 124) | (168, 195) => 0.89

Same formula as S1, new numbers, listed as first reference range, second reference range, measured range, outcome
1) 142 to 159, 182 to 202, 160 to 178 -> 4.4 min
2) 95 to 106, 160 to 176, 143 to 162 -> -4.3 min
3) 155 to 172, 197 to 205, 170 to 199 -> 1.6 min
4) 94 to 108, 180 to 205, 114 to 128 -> 2.3 min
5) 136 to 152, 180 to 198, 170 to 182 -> 2.7 min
